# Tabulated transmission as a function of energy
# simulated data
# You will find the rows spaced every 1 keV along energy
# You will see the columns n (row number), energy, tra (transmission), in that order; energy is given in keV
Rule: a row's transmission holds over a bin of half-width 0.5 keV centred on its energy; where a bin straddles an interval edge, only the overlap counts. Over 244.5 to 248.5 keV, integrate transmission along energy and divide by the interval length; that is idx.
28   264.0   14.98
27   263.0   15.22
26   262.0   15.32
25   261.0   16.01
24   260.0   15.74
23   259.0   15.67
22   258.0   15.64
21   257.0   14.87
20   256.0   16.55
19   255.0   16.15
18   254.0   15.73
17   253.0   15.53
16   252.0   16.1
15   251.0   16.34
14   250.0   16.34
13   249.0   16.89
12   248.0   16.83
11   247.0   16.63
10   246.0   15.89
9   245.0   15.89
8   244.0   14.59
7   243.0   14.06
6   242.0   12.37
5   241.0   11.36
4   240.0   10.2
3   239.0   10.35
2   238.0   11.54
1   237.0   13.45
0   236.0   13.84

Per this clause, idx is 16.3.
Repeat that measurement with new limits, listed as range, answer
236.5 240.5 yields 11.4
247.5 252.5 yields 16.5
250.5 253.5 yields 16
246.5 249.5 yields 16.8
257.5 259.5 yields 15.7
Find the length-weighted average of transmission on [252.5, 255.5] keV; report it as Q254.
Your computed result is 15.8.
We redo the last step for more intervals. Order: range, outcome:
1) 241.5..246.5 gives 14.6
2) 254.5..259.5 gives 15.8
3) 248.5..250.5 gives 16.6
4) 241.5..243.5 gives 13.2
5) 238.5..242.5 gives 11.1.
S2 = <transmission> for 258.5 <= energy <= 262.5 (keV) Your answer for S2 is 15.7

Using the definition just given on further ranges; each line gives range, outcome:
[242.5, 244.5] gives 14.3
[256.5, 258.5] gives 15.3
